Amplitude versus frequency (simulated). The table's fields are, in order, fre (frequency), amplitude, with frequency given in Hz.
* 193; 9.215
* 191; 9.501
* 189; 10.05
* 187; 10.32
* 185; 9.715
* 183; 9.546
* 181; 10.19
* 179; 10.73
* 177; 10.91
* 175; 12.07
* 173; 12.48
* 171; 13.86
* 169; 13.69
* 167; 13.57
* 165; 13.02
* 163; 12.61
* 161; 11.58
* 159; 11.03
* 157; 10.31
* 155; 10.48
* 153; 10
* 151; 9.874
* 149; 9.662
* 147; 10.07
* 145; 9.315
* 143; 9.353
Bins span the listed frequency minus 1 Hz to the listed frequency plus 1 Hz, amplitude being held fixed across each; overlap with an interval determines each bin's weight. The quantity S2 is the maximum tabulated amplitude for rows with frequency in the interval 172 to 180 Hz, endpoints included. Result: 12.48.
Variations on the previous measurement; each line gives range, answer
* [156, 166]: 13.02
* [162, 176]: 13.86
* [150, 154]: 10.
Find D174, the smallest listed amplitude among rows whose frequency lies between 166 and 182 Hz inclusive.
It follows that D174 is 10.19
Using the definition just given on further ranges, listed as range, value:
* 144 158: 9.315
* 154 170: 10.31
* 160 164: 11.58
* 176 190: 9.546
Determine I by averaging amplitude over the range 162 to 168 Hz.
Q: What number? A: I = 13.1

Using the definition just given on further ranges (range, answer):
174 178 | 11.5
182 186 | 9.63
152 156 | 10.2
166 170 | 13.6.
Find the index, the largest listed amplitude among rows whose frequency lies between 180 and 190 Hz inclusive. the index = 10.32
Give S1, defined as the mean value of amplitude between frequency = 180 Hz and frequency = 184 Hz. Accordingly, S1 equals 9.87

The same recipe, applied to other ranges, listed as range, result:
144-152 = 9.73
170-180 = 12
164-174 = 13.3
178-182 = 10.5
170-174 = 13.2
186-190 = 10.2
